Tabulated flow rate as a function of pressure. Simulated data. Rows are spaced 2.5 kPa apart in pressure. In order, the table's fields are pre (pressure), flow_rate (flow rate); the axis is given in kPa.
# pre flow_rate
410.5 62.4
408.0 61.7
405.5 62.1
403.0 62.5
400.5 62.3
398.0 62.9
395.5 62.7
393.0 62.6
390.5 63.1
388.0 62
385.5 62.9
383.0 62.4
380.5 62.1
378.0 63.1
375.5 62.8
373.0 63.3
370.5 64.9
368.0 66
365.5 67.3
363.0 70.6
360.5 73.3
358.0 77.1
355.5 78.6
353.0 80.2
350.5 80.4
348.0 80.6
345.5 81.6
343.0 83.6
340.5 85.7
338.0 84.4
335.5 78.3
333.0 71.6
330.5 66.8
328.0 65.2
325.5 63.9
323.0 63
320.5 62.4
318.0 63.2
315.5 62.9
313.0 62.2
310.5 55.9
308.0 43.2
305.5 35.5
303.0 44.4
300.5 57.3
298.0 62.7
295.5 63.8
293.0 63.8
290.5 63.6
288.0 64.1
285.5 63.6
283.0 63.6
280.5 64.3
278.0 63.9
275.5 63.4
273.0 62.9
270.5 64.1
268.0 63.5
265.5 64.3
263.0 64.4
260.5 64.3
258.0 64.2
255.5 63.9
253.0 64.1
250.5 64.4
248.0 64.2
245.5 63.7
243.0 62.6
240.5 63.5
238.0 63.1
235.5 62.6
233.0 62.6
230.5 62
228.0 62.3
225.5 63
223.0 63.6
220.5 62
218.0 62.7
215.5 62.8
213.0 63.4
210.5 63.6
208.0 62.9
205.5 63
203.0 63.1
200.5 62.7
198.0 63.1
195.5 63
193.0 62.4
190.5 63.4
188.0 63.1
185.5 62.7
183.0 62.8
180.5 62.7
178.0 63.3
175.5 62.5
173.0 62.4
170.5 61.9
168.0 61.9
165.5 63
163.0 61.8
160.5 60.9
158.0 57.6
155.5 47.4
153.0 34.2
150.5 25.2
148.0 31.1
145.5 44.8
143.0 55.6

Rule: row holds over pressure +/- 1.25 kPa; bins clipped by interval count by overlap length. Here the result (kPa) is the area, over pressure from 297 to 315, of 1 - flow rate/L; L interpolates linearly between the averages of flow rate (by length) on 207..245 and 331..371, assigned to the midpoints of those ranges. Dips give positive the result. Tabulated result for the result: 5.0 kPa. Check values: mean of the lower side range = 62.9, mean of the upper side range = 76.5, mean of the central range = 51.9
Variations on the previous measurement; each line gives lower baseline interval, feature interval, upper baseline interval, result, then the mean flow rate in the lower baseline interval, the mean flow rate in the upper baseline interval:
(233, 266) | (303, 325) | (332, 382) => 4.5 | 63.7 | 73.7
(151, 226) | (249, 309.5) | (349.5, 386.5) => 3.8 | 60.7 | 69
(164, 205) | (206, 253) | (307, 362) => 1.6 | 62.7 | 71.2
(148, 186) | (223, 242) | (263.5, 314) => -1.6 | 55.7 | 59.6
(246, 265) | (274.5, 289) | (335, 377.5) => 0.7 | 64.2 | 74.9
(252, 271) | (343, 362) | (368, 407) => -4.8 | 64.1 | 62.9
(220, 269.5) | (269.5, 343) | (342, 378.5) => 5.5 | 63.4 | 73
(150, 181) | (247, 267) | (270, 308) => -1.9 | 56.3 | 59.4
